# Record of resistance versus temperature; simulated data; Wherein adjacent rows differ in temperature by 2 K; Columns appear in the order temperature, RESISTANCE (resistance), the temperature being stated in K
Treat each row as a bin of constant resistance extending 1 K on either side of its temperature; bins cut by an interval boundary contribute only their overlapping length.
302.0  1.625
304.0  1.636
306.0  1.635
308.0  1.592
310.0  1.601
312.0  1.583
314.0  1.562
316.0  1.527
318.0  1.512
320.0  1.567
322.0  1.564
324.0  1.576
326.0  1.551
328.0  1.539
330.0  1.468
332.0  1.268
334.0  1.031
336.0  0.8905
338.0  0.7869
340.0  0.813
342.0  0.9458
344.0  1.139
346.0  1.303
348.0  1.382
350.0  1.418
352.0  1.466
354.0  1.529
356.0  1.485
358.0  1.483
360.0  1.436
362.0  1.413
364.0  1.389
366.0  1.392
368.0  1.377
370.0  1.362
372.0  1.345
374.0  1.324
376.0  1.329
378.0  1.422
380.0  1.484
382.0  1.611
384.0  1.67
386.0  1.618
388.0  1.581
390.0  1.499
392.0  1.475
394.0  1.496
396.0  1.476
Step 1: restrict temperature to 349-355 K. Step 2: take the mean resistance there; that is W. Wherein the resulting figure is 1.47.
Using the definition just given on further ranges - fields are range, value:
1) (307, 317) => 1.57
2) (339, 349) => 1.12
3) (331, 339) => 0.994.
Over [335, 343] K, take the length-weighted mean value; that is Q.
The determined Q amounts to 0.859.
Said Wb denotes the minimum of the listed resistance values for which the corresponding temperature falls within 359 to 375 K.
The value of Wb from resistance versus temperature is 1.324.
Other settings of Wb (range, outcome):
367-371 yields 1.362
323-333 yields 1.268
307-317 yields 1.527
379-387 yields 1.484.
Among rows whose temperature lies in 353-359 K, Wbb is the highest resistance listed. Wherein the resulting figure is 1.529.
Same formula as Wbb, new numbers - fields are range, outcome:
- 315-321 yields 1.567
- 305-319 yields 1.635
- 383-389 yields 1.67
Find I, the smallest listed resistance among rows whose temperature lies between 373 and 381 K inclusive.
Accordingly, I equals 1.324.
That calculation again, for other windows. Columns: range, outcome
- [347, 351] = 1.382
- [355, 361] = 1.436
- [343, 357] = 1.139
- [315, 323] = 1.512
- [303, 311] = 1.592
